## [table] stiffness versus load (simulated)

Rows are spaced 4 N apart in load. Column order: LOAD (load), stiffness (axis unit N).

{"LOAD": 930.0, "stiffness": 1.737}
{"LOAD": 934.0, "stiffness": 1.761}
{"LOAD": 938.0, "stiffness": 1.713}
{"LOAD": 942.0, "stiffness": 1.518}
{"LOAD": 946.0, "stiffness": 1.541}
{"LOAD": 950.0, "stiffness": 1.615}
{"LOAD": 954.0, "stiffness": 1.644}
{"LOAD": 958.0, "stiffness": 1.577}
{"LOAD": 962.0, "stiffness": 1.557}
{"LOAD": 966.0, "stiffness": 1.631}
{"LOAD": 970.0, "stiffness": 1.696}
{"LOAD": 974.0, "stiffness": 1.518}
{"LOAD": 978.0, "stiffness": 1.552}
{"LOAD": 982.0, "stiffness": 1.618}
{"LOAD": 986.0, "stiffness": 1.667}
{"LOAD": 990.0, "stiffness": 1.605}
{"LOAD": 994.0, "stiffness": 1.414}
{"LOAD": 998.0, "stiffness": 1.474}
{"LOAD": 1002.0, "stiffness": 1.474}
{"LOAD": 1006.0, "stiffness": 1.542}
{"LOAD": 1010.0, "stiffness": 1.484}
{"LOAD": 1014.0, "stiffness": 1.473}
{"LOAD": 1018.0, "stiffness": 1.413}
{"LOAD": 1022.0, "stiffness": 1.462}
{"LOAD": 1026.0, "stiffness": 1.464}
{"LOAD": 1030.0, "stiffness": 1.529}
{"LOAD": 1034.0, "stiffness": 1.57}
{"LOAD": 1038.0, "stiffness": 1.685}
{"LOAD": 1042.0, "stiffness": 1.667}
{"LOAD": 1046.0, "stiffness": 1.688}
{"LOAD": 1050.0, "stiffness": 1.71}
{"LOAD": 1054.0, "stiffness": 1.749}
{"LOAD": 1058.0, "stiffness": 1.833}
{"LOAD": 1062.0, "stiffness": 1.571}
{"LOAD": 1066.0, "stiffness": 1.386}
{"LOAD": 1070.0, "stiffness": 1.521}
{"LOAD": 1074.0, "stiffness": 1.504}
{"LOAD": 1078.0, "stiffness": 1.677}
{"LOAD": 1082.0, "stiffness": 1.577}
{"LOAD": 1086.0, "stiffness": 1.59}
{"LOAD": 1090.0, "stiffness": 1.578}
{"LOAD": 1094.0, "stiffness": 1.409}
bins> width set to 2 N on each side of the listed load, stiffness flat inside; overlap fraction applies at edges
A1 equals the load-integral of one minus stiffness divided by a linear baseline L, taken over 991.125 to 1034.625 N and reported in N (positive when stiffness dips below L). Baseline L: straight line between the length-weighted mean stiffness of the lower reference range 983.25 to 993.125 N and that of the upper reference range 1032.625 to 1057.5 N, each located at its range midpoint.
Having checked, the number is 4.3 N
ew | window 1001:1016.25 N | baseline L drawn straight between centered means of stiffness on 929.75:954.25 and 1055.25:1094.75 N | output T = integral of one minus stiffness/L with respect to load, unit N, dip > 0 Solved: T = 1.1 N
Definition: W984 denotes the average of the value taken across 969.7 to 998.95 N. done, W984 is 1.56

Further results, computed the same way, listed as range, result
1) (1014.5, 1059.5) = 1.61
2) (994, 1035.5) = 1.48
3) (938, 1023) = 1.55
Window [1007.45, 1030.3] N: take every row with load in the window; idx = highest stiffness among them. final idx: 1.529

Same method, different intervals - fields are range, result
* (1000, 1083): 1.833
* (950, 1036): 1.696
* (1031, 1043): 1.685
